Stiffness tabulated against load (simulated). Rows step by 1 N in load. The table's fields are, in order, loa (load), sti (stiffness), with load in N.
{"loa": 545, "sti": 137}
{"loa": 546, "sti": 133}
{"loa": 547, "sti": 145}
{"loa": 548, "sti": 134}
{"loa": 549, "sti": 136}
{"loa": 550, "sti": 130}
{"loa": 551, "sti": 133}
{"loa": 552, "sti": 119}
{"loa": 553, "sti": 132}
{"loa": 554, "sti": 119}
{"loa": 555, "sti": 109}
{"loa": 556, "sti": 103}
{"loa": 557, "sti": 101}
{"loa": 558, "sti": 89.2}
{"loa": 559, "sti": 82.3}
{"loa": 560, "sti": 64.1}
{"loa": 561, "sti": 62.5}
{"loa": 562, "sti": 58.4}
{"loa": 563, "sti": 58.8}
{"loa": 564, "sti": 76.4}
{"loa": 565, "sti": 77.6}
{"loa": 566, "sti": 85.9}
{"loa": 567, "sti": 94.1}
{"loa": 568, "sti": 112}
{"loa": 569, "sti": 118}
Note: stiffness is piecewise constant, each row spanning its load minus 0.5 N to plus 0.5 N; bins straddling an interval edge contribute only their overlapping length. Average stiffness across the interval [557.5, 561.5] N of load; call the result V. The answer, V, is 74.5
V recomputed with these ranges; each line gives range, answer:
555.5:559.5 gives 93.9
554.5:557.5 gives 104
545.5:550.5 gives 136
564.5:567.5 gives 85.9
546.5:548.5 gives 140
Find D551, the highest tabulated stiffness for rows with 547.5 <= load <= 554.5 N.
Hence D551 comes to 136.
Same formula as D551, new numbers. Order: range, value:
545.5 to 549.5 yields 145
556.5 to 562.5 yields 101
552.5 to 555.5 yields 132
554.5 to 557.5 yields 109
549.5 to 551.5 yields 133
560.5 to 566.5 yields 85.9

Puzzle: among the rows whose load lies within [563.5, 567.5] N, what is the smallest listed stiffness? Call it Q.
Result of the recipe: 76.4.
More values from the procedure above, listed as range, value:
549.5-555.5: 109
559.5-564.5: 58.4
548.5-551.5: 130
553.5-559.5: 82.3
